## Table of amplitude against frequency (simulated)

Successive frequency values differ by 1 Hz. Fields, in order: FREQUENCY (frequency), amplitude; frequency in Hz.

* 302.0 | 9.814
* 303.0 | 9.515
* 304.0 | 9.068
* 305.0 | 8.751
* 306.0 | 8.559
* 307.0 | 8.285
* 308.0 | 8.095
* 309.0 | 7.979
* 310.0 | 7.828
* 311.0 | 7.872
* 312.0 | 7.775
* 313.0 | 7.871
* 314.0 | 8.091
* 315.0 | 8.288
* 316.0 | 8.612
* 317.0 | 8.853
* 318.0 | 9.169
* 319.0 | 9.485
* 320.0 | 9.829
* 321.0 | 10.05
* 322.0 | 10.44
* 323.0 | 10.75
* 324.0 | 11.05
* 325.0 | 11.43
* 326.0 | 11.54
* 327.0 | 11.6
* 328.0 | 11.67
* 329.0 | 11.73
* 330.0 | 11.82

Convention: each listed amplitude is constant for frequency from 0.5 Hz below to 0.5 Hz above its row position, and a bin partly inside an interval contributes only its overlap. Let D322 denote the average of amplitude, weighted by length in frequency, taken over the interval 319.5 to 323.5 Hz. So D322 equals 10.3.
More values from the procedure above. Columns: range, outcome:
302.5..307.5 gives 8.84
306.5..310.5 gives 8.05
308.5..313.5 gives 7.87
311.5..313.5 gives 7.82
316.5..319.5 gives 9.17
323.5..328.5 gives 11.5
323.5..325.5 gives 11.2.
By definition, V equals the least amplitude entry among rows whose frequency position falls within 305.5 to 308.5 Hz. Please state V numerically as 8.095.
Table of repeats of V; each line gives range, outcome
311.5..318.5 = 7.775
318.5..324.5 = 9.485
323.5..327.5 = 11.05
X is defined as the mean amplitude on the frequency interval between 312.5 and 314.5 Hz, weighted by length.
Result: 7.98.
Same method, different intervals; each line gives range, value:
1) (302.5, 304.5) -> 9.29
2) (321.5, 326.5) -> 11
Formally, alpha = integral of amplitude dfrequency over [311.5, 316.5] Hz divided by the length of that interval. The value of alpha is 8.13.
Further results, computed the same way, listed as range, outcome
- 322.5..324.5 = 10.9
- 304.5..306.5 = 8.65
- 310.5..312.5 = 7.82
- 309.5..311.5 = 7.85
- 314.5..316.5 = 8.45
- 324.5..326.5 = 11.5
